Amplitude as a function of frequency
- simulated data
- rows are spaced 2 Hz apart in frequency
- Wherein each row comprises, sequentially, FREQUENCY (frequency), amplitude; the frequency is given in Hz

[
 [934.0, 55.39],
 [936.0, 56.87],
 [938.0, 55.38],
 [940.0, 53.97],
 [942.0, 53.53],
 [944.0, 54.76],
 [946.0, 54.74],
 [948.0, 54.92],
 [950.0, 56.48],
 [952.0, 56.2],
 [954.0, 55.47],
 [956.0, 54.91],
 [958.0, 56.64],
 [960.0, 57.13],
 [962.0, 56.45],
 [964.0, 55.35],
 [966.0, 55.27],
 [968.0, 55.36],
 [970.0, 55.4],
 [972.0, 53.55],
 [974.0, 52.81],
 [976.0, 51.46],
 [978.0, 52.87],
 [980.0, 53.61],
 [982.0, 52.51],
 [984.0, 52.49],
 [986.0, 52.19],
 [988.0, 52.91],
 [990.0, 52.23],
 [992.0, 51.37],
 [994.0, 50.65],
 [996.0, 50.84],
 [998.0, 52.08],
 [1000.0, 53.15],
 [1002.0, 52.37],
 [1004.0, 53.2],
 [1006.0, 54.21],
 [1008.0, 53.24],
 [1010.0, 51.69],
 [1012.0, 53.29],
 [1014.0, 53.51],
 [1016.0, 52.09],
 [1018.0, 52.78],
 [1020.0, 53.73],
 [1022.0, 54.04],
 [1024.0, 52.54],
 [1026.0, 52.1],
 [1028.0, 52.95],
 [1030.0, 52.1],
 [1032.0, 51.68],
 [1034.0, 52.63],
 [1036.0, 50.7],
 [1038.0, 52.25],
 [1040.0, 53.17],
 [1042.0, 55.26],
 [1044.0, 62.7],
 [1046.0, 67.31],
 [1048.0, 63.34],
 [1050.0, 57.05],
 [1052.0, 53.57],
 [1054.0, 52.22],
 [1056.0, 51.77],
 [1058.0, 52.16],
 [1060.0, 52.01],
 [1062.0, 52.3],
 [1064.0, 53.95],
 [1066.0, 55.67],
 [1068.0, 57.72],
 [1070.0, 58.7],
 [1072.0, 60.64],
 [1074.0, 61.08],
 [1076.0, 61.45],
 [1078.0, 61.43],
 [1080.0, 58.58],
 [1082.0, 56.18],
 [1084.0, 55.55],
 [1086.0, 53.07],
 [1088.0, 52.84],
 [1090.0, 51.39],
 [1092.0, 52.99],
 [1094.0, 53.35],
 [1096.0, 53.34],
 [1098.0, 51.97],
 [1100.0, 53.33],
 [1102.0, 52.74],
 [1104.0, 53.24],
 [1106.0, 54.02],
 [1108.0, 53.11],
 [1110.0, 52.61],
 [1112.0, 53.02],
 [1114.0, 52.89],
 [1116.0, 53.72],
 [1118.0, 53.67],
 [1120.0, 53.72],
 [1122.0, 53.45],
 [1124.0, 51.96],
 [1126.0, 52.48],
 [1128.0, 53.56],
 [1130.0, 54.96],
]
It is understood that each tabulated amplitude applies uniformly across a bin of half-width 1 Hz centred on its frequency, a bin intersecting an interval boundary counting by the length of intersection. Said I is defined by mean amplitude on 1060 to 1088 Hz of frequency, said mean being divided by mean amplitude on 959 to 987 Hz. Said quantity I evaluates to 1.06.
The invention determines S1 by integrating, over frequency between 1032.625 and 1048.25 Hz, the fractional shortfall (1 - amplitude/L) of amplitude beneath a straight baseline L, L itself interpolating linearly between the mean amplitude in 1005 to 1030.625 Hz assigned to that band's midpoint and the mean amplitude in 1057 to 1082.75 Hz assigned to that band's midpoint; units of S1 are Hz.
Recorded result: -0.6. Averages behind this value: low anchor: 53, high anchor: 57.1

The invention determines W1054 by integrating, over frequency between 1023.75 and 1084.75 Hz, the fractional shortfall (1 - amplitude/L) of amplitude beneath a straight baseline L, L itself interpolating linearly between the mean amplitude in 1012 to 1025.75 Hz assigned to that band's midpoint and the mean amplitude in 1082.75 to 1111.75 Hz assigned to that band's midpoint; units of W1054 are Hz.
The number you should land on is -3.18 Hz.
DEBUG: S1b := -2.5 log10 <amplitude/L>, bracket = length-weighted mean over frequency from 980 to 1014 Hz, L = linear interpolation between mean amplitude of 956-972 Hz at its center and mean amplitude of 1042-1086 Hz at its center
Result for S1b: 0.075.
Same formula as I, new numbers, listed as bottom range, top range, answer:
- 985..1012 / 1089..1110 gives 1.01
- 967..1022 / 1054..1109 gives 1.04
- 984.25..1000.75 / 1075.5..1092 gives 1.08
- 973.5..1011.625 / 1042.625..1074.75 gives 1.09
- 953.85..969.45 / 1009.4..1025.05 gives 0.95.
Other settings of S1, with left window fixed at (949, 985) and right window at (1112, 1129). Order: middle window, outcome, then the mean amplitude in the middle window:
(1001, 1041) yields 1.1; 52.7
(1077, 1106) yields -0.4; 54.3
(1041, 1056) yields -1.2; 58.3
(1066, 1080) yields -1.6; 59.7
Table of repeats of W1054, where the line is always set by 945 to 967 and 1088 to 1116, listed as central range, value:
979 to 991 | 0.6 Hz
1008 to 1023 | 0.4 Hz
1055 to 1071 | -0.2 Hz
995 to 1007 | 0.5 Hz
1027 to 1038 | 0.5 Hz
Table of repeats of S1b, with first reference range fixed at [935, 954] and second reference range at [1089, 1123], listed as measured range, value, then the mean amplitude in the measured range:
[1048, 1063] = 0.00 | 53.7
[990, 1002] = 0.06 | 51.7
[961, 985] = 0.02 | 53.9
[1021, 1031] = 0.03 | 52.7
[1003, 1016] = 0.03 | 53.1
